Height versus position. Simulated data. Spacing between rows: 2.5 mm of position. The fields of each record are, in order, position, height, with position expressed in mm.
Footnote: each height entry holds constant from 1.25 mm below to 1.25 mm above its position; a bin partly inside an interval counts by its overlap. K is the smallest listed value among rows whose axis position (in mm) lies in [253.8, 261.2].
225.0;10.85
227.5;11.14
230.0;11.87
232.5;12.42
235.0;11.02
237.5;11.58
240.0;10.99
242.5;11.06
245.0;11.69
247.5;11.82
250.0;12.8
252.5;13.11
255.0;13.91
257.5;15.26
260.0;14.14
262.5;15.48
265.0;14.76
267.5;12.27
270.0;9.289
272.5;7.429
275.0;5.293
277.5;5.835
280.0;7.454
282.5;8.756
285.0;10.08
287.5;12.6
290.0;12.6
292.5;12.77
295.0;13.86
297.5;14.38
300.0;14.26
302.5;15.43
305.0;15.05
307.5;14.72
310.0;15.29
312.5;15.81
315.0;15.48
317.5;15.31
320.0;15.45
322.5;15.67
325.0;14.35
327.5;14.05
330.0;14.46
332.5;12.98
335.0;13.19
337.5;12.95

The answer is 13.91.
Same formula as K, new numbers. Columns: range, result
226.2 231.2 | 11.14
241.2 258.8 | 11.06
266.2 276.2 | 5.293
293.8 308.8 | 13.86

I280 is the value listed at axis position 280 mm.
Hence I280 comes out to 7.454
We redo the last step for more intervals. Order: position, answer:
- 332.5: 12.98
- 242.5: 11.06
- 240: 10.99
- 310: 15.29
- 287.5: 12.6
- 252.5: 13.11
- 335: 13.19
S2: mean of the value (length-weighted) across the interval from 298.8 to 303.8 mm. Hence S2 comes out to 14.9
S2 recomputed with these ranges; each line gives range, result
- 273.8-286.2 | 7.48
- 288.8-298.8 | 13.4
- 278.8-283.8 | 8.13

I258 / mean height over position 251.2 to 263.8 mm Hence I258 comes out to 14.4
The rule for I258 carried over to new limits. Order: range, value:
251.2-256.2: 13.5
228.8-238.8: 11.7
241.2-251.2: 11.8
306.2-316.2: 15.3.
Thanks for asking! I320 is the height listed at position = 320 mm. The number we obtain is 15.45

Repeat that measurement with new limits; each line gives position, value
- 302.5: 15.43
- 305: 15.05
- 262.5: 15.48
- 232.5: 12.42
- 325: 14.35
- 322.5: 15.67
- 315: 15.48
